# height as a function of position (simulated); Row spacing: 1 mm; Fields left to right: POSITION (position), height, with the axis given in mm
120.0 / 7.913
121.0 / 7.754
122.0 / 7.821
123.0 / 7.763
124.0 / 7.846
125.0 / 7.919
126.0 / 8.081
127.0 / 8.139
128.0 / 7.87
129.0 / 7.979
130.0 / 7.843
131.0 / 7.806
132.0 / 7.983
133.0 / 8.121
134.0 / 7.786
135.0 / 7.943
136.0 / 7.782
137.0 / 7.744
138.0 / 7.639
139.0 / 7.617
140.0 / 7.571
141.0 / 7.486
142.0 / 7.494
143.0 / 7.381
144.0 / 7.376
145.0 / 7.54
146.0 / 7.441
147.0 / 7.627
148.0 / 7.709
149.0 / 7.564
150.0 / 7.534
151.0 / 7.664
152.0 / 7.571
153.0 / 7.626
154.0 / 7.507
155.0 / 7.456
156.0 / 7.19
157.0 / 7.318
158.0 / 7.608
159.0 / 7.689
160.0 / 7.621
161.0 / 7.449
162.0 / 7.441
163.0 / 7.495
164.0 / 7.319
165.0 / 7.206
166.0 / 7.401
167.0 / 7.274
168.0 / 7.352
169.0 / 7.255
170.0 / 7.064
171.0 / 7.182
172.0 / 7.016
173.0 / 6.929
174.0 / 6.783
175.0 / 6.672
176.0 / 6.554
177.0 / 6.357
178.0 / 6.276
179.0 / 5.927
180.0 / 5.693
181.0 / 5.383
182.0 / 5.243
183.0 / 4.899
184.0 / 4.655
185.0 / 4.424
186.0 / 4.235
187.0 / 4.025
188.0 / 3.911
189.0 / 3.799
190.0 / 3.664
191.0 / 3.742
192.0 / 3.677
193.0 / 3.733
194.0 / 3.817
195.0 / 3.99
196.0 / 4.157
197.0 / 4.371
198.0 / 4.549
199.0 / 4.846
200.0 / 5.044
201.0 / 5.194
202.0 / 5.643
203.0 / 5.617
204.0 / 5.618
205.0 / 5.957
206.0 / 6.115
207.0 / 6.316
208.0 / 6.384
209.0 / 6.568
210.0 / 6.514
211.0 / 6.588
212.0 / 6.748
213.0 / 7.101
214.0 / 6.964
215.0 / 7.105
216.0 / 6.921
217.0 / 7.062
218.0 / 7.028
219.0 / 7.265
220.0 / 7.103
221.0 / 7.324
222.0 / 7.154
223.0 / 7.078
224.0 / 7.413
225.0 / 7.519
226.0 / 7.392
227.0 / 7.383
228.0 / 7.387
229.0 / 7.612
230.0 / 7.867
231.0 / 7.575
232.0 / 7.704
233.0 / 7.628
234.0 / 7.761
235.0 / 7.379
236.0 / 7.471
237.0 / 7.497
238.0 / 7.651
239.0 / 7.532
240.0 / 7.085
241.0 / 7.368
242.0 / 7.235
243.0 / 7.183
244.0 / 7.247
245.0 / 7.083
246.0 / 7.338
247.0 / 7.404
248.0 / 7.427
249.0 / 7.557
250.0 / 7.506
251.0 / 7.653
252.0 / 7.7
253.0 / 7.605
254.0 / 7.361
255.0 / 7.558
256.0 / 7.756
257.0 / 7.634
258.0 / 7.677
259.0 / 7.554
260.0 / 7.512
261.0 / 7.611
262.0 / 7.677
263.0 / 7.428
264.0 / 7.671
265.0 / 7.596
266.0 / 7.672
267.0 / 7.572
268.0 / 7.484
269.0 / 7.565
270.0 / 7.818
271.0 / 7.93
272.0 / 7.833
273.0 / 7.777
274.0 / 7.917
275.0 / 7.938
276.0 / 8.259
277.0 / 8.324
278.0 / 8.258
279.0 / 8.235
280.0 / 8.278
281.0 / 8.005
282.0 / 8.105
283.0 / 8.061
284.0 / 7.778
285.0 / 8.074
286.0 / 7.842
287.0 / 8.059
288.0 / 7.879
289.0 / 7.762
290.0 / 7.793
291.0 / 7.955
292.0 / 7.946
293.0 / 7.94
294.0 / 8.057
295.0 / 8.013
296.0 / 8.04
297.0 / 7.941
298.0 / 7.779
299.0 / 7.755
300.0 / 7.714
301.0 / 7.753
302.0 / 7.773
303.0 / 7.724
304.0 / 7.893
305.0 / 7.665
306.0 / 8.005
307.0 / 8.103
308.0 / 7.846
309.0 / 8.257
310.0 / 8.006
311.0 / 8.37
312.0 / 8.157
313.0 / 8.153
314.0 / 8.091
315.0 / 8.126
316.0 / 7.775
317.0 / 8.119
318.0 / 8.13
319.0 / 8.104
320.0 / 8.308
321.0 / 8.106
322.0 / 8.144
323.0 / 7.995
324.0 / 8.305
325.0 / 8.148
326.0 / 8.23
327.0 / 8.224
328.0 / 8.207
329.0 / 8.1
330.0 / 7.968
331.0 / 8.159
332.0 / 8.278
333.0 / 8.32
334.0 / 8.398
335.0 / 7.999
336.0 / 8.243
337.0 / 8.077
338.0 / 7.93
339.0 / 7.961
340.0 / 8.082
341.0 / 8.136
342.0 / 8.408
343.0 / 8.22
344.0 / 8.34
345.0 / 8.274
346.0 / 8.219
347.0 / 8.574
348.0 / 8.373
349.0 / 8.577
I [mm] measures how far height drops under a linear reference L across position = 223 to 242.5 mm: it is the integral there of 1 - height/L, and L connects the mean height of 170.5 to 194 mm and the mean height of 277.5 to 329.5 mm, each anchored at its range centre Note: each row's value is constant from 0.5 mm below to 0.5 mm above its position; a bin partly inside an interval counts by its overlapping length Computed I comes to -3.4 mm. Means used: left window 5.22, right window 8.02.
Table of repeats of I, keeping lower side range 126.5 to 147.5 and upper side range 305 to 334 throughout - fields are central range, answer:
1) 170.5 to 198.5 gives 9.89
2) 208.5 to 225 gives 1.86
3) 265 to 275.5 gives 0.36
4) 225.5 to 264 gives 2.23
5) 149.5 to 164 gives 0.49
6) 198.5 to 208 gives 2.70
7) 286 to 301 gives 0.33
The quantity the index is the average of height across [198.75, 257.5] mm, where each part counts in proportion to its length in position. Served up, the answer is 7.06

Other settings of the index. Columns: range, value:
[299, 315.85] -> 7.97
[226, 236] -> 7.57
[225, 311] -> 7.73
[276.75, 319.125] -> 7.99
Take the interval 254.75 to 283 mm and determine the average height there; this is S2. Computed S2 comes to 7.82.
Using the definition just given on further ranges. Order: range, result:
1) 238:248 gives 7.3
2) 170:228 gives 5.86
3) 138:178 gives 7.33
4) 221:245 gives 7.43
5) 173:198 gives 4.87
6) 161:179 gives 7.01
